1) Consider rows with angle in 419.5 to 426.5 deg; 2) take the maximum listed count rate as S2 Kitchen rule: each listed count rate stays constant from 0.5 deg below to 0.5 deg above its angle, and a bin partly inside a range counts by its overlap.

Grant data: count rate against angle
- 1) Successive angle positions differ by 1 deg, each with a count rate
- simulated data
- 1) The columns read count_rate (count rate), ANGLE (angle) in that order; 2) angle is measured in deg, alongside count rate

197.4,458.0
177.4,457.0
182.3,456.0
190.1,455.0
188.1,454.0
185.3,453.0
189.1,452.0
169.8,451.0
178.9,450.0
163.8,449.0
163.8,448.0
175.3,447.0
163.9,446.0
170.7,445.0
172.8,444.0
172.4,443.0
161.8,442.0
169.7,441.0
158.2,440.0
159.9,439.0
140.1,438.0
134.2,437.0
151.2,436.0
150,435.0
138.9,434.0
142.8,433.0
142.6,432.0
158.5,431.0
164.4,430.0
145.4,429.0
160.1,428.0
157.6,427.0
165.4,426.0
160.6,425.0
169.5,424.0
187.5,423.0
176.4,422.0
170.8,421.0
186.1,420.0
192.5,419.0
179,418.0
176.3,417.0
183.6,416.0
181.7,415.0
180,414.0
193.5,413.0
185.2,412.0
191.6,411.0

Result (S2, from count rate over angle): 187.5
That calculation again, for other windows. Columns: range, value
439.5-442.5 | 169.7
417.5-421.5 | 192.5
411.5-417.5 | 193.5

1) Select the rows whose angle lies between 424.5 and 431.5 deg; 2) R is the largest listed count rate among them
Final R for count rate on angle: 165.4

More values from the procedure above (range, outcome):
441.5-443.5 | 172.4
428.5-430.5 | 164.4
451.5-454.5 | 189.1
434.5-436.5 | 151.2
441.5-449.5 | 175.3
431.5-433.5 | 142.8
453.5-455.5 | 190.1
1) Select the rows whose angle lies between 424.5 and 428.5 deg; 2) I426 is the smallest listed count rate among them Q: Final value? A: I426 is 157.6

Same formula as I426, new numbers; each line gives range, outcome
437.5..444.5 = 140.1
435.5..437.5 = 134.2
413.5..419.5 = 176.3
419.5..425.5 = 160.6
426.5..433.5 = 142.6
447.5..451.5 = 163.8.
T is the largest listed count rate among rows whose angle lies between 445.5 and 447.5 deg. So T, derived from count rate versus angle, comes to 175.3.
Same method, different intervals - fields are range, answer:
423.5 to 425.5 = 169.5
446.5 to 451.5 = 178.9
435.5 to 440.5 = 159.9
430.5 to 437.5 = 158.5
